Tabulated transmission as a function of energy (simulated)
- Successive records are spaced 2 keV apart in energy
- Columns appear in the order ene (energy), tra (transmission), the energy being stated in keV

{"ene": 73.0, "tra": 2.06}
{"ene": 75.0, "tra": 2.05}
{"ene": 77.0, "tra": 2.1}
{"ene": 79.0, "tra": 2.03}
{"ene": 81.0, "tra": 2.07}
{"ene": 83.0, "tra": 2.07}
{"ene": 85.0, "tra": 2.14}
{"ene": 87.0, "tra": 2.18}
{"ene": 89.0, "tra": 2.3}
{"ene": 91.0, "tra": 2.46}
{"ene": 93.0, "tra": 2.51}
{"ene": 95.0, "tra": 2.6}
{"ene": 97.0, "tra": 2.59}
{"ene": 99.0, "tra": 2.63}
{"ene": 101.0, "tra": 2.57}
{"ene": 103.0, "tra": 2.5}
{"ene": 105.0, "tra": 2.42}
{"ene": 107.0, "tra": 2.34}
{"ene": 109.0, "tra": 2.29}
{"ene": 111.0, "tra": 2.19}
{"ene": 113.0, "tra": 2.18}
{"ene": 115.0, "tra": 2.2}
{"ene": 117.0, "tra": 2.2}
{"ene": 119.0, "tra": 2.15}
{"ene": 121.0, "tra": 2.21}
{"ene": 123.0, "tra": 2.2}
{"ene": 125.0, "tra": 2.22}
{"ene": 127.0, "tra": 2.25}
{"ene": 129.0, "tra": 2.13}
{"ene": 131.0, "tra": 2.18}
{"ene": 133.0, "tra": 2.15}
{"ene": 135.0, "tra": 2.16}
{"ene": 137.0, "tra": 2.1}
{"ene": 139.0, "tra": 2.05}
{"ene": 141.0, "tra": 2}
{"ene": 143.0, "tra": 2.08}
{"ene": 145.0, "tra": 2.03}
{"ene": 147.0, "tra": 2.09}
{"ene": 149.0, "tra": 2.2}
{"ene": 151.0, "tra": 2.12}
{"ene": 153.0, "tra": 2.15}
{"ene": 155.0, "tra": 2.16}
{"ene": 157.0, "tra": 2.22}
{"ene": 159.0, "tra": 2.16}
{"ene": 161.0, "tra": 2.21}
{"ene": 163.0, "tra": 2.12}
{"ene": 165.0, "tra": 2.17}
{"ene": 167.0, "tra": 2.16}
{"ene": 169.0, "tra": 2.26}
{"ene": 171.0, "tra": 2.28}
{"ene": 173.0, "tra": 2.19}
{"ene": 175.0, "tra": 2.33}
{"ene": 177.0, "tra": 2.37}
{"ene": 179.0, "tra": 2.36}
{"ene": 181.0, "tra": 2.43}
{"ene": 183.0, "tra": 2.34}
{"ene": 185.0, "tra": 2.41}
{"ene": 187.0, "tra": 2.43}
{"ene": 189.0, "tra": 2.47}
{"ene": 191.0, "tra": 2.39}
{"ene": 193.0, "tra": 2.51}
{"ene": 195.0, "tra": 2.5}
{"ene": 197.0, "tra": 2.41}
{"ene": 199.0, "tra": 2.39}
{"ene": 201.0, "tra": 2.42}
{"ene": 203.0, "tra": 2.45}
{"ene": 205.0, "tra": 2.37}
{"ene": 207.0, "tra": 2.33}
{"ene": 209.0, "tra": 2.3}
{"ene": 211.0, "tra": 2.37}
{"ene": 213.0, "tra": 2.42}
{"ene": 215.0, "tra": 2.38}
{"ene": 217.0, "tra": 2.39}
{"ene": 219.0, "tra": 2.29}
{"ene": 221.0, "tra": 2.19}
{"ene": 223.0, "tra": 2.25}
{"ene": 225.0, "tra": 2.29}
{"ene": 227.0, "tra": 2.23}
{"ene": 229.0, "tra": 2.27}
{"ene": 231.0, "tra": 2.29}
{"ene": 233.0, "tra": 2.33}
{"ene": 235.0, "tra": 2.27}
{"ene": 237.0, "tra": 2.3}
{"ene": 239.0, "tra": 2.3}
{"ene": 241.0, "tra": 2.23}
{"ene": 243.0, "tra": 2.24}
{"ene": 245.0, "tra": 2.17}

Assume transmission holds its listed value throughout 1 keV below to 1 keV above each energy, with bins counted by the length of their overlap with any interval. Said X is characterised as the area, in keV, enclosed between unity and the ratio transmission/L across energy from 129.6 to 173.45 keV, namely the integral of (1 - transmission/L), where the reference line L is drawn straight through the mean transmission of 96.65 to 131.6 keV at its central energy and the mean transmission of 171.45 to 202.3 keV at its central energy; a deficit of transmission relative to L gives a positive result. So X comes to 3.8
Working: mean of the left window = 2.3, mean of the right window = 2.4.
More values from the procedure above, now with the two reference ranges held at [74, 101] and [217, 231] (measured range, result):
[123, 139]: 0.86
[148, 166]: 0.90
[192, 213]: -1.25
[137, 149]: 1.14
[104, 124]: 0.47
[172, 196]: -1.26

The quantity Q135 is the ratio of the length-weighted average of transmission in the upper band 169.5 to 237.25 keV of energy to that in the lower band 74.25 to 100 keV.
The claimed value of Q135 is 1.0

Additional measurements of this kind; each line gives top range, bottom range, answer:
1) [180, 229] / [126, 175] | 1.10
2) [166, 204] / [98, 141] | 1.06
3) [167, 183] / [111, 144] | 1.07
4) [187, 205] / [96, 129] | 1.05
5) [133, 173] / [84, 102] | 0.88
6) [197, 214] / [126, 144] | 1.12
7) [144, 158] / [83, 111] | 0.89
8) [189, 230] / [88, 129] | 1.01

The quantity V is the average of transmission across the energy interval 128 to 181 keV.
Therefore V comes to 2.18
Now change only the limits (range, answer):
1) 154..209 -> 2.33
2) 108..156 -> 2.15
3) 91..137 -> 2.31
